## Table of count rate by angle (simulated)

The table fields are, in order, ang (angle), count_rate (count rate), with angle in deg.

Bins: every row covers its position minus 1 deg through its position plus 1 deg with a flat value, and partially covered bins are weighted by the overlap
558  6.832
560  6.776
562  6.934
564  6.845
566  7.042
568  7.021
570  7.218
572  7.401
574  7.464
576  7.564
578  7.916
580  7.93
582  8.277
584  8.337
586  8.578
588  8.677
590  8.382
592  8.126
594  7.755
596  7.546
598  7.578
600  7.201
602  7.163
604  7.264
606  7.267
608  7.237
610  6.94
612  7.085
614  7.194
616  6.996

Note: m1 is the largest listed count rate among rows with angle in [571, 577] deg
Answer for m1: 7.564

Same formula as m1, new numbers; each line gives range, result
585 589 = 8.677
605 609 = 7.267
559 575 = 7.464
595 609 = 7.578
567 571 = 7.218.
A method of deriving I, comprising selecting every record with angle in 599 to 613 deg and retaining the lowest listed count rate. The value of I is 6.94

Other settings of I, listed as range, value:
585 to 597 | 7.546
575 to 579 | 7.564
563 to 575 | 6.845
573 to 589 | 7.464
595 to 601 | 7.201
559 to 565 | 6.776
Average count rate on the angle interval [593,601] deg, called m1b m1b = 7.52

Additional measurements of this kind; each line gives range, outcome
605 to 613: 7.13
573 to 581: 7.72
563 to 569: 6.97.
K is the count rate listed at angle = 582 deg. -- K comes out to 8.277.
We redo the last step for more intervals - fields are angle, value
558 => 6.832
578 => 7.916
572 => 7.401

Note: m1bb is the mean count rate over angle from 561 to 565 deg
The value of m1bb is 6.89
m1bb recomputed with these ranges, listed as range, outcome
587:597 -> 8.1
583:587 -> 8.46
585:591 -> 8.55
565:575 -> 7.23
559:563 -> 6.86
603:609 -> 7.26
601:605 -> 7.21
